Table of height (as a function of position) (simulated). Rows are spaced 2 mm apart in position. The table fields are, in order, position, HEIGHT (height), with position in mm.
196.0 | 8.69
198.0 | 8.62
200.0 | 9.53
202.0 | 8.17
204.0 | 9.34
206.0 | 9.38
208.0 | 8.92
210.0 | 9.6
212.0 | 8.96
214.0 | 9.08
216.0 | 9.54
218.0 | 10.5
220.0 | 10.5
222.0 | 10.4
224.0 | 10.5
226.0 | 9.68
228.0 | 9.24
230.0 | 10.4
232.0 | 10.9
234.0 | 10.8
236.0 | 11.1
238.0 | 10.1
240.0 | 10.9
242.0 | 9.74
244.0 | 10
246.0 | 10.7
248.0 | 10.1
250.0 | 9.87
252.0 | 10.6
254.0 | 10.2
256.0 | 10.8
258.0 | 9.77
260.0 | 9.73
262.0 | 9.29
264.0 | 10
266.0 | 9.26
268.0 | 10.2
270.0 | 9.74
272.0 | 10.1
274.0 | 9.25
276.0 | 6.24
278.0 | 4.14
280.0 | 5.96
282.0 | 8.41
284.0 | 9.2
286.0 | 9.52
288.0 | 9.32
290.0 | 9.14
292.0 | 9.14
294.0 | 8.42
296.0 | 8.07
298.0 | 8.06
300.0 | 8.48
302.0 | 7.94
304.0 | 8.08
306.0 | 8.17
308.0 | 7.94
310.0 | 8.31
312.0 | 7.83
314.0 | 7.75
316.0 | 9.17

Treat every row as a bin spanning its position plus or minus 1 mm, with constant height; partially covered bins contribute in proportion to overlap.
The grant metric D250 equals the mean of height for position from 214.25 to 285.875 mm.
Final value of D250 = 9.65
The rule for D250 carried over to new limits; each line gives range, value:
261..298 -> 8.62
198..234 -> 9.69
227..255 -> 10.3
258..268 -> 9.65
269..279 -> 7.89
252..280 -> 9.07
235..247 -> 10.4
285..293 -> 9.28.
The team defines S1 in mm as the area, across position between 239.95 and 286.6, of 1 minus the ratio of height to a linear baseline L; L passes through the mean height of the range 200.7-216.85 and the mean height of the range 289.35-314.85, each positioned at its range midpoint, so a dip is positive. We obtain -3.6 mm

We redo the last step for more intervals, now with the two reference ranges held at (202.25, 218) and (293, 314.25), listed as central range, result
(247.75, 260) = -2.0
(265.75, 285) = 0.6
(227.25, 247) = -3.2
